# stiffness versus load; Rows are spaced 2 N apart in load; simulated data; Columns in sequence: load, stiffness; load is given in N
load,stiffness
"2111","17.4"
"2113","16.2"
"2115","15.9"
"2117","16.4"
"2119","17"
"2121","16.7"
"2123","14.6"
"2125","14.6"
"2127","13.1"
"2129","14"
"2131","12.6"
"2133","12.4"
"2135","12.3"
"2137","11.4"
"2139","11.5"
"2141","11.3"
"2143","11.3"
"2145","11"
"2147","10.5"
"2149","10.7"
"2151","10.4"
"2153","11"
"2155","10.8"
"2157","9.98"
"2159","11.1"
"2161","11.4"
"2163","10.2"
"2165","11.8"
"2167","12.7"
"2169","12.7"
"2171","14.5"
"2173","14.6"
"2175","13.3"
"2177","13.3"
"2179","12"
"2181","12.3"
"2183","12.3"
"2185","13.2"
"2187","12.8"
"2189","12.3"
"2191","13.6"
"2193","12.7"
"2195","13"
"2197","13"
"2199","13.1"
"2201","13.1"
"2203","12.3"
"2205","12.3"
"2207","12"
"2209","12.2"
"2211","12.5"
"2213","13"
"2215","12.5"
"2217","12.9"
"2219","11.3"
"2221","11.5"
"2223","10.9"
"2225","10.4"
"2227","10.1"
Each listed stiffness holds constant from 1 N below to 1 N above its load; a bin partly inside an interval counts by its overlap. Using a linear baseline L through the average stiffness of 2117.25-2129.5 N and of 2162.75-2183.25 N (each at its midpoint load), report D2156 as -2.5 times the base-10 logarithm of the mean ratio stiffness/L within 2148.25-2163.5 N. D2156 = 0.26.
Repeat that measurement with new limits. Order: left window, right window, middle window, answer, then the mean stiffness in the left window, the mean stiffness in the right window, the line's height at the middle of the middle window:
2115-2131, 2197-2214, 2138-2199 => 0.13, 15.1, 12.6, 13.7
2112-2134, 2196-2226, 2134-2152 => 0.27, 14.9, 12.2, 14.3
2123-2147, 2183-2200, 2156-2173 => 0.06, 12.3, 12.9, 12.6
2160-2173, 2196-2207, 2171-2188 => -0.05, 12.4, 12.7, 12.5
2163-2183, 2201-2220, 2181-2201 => -0.02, 12.8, 12.4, 12.6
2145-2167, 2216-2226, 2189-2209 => -0.14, 10.9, 11.4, 11.2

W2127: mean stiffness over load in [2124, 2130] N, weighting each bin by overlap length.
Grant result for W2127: 13.9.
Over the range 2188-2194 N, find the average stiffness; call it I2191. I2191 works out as 12.9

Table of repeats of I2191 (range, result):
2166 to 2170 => 12.7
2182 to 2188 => 12.8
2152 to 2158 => 10.6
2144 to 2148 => 10.8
